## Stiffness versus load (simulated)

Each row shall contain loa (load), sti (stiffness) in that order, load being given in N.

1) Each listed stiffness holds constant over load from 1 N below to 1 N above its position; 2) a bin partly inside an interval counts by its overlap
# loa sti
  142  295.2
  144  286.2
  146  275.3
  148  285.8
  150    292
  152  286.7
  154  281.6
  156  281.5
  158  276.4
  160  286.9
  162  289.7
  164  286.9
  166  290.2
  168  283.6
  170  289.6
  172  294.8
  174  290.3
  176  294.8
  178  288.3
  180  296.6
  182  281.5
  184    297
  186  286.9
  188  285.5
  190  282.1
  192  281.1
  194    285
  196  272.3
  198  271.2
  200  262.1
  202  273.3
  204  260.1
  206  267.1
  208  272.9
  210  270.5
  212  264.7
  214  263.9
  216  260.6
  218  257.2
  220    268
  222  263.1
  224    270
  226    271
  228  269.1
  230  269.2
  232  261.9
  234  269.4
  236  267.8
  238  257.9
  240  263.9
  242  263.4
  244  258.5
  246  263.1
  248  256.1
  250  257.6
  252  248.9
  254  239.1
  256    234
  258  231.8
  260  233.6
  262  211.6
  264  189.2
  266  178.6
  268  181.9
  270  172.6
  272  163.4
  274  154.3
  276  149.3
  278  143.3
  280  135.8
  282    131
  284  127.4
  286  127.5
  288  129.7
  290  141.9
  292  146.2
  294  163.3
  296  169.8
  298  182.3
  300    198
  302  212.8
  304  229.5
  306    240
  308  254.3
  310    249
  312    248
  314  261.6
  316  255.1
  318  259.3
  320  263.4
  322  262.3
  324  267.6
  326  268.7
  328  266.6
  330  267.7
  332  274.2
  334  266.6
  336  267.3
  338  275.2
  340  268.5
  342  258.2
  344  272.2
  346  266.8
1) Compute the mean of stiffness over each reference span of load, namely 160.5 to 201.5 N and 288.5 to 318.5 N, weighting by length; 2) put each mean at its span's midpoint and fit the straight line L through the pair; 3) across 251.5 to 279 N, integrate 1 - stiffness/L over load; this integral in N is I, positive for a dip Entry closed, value 4.8 N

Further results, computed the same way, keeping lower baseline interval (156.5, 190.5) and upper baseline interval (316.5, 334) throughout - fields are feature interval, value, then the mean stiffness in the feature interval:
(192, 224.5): 1.7 N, 268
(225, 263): 3.3 N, 254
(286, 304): 6.7 N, 169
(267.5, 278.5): 4.5 N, 161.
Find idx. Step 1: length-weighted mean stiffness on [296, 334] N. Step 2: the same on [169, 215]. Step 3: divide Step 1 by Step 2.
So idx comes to 0.88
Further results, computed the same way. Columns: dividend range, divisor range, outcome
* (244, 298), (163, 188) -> 0.64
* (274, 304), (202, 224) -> 0.59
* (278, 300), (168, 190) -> 0.51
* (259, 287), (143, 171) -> 0.58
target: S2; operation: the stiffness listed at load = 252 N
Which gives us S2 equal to 248.9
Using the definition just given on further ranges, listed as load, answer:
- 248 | 256.1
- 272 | 163.4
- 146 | 275.3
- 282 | 131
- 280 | 135.8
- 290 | 141.9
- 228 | 269.1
